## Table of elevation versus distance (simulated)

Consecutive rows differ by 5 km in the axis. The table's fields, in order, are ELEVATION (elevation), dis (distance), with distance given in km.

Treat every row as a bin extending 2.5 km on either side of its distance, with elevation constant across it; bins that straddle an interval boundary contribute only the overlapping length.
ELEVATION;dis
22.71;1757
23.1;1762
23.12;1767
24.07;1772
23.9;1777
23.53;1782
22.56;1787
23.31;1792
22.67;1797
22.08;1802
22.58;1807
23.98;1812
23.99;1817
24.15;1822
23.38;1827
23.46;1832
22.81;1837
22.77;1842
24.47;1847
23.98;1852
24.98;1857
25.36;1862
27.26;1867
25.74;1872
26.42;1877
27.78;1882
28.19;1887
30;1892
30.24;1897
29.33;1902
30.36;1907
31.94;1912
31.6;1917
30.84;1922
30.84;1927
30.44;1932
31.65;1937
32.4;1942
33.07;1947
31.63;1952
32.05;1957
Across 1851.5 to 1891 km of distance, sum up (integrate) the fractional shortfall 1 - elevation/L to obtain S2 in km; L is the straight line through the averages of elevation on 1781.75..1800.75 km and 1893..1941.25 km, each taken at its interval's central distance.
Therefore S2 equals 2.1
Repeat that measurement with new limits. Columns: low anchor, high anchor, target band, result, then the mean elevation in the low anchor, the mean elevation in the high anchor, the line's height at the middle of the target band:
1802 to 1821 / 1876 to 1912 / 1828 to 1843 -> 1.2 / 23.4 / 29.2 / 25.1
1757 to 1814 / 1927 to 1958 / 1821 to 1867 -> 4.0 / 23.1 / 31.8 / 26.4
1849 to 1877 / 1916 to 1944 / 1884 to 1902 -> -0.8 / 25.5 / 31.3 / 28.1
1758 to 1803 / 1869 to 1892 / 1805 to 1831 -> 1.2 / 23.2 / 27.4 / 24.7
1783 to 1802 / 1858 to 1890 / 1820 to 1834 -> 0.5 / 22.8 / 26.8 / 24.5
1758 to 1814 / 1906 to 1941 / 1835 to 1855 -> 2.3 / 23.2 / 31.2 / 26.6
